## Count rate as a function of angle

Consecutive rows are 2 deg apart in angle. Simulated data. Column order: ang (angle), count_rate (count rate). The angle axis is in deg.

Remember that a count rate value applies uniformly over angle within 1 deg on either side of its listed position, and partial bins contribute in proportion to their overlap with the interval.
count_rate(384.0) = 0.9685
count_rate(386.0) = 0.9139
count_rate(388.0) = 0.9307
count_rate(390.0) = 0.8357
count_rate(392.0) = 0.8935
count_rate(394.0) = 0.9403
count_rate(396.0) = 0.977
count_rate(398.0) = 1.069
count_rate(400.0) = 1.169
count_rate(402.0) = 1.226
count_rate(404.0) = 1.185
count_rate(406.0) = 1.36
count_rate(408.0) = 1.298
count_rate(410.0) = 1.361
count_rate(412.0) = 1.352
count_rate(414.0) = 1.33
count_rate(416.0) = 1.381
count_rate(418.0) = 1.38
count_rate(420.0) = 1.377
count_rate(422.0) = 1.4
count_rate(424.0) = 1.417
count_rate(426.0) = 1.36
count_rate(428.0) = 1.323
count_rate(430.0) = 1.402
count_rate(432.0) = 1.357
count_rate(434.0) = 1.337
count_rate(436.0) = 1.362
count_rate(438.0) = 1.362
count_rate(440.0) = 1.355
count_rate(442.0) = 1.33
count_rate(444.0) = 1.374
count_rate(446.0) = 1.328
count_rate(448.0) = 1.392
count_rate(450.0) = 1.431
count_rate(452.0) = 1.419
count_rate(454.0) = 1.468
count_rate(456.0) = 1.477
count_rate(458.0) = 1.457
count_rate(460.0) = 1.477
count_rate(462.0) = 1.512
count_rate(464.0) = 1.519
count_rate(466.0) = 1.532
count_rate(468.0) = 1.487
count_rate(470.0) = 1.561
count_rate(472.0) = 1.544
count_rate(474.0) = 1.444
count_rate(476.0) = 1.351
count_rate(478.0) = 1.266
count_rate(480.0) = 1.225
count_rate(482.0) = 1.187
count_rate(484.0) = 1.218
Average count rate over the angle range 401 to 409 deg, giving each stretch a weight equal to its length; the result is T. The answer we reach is 1.27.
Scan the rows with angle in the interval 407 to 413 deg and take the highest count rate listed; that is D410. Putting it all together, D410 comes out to 1.361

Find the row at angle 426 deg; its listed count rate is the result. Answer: 1.36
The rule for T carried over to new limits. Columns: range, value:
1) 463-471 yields 1.52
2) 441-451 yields 1.37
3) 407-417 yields 1.34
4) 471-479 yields 1.4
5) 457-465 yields 1.49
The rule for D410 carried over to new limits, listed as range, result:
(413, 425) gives 1.417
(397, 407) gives 1.36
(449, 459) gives 1.477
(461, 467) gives 1.532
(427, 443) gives 1.402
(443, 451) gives 1.431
